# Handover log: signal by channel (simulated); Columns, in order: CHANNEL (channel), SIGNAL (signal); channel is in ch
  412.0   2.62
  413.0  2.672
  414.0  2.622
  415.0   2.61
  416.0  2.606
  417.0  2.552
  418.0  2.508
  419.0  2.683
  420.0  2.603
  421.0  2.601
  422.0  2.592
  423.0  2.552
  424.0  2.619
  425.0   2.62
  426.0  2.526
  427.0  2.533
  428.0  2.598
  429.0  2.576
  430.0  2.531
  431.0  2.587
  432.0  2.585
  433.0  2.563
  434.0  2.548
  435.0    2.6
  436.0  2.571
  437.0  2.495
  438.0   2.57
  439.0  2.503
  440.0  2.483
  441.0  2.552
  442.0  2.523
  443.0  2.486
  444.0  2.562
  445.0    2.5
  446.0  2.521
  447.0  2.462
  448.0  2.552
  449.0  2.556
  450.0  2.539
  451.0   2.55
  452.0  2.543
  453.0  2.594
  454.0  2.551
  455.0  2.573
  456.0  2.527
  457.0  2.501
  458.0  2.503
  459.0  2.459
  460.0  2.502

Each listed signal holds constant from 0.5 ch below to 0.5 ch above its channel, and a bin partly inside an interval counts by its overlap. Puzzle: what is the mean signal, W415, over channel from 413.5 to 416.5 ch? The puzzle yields 2.61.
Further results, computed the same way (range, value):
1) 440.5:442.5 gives 2.54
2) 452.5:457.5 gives 2.55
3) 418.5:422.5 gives 2.62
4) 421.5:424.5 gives 2.59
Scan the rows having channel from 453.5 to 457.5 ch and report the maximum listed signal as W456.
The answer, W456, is 2.573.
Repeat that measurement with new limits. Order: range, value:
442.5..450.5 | 2.562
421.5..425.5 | 2.62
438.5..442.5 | 2.552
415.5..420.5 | 2.683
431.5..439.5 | 2.6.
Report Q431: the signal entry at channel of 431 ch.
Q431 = 2.587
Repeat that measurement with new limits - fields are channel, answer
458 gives 2.503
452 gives 2.543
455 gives 2.573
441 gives 2.552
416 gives 2.606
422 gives 2.592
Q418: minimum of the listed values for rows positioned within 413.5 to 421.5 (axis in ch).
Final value 2.508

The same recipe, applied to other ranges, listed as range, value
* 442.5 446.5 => 2.486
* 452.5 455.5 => 2.551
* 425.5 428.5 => 2.526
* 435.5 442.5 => 2.483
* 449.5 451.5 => 2.539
